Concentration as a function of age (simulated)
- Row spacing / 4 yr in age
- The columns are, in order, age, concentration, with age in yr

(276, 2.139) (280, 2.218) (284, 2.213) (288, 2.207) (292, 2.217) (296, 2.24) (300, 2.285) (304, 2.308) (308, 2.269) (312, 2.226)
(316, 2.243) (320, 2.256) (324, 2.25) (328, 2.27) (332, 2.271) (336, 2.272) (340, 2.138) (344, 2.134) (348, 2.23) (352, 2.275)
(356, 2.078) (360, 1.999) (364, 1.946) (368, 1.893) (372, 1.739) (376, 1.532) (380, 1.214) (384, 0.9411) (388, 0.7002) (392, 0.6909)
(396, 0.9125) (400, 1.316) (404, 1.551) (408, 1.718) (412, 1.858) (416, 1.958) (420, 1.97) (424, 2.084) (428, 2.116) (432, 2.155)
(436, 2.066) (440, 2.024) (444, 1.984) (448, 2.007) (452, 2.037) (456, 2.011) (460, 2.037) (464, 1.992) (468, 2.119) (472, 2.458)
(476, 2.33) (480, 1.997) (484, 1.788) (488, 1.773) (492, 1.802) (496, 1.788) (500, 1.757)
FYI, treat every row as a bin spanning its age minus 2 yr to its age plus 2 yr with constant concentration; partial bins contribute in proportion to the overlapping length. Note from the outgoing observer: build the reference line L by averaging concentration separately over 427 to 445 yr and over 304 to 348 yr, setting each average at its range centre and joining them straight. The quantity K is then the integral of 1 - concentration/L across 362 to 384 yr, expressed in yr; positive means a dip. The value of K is 5.8 yr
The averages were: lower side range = 2.24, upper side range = 2.07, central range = 1.6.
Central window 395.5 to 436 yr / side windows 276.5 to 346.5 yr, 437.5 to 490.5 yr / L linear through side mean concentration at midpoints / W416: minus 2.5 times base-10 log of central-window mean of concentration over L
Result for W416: 0.161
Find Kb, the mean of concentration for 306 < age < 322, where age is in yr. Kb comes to 2.25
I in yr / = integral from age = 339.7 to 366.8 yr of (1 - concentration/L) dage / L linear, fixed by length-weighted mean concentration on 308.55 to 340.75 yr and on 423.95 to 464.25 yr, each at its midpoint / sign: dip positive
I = 1.1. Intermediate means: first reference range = 2.25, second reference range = 2.05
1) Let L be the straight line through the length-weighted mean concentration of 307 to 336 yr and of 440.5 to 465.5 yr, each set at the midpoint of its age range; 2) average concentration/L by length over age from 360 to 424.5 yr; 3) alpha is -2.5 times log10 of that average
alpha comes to 0.37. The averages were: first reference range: 2.26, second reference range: 2.01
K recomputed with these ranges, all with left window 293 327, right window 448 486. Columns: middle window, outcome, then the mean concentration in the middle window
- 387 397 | 6.5 yr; 0.76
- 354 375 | 2.7 yr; 1.91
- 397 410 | 4.1 yr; 1.48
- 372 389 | 7.7 yr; 1.2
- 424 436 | 0.0 yr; 2.12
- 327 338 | -0.2 yr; 2.27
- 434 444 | 0.4 yr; 2.03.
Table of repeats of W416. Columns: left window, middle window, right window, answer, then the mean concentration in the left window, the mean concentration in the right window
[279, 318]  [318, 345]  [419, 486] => -0.012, 2.24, 2.07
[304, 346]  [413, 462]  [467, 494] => 0.030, 2.24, 2.04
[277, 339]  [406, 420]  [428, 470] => 0.129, 2.25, 2.05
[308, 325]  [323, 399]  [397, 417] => 0.132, 2.25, 1.63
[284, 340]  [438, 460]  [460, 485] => 0.065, 2.25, 2.12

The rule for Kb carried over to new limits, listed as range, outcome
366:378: 1.72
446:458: 2.02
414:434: 2.06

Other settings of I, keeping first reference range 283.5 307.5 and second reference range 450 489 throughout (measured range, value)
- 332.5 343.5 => 0.0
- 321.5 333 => -0.3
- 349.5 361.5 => 0.3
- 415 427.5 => 0.5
